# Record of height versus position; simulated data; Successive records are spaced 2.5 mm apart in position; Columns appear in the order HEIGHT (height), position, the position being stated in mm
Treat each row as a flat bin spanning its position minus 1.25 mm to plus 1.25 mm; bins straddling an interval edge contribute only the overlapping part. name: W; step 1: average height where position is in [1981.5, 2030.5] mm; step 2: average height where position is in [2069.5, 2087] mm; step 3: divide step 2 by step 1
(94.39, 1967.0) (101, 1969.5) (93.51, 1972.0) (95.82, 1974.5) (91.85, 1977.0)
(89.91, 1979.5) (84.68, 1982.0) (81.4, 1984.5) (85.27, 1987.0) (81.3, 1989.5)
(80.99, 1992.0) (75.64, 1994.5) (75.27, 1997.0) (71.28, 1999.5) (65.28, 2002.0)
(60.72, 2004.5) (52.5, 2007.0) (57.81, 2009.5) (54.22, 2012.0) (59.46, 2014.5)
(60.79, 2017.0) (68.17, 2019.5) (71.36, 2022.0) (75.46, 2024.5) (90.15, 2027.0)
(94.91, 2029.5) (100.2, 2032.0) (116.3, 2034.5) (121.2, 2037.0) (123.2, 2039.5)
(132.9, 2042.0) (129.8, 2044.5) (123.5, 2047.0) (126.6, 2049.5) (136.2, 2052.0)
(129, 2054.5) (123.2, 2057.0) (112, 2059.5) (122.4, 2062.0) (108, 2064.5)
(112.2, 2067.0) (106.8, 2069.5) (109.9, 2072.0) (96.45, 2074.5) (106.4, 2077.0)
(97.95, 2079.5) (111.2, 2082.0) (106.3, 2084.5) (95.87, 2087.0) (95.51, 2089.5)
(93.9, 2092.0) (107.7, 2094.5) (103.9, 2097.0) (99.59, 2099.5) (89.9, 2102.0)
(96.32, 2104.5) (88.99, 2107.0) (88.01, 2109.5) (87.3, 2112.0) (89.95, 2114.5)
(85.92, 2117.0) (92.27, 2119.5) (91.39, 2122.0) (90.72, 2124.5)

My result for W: 1.4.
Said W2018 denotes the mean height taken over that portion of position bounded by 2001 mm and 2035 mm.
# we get 72.5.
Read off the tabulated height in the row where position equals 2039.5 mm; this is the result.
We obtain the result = 123.2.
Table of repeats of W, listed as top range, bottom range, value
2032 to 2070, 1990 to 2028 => 1.78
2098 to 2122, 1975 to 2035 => 1.19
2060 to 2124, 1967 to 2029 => 1.30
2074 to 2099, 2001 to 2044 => 1.22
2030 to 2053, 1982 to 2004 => 1.59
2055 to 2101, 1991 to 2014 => 1.62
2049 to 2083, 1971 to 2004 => 1.39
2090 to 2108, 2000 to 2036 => 1.32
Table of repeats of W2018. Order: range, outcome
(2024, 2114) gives 107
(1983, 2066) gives 93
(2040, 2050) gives 128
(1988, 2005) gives 73.6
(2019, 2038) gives 92.8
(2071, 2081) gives 103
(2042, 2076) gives 119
